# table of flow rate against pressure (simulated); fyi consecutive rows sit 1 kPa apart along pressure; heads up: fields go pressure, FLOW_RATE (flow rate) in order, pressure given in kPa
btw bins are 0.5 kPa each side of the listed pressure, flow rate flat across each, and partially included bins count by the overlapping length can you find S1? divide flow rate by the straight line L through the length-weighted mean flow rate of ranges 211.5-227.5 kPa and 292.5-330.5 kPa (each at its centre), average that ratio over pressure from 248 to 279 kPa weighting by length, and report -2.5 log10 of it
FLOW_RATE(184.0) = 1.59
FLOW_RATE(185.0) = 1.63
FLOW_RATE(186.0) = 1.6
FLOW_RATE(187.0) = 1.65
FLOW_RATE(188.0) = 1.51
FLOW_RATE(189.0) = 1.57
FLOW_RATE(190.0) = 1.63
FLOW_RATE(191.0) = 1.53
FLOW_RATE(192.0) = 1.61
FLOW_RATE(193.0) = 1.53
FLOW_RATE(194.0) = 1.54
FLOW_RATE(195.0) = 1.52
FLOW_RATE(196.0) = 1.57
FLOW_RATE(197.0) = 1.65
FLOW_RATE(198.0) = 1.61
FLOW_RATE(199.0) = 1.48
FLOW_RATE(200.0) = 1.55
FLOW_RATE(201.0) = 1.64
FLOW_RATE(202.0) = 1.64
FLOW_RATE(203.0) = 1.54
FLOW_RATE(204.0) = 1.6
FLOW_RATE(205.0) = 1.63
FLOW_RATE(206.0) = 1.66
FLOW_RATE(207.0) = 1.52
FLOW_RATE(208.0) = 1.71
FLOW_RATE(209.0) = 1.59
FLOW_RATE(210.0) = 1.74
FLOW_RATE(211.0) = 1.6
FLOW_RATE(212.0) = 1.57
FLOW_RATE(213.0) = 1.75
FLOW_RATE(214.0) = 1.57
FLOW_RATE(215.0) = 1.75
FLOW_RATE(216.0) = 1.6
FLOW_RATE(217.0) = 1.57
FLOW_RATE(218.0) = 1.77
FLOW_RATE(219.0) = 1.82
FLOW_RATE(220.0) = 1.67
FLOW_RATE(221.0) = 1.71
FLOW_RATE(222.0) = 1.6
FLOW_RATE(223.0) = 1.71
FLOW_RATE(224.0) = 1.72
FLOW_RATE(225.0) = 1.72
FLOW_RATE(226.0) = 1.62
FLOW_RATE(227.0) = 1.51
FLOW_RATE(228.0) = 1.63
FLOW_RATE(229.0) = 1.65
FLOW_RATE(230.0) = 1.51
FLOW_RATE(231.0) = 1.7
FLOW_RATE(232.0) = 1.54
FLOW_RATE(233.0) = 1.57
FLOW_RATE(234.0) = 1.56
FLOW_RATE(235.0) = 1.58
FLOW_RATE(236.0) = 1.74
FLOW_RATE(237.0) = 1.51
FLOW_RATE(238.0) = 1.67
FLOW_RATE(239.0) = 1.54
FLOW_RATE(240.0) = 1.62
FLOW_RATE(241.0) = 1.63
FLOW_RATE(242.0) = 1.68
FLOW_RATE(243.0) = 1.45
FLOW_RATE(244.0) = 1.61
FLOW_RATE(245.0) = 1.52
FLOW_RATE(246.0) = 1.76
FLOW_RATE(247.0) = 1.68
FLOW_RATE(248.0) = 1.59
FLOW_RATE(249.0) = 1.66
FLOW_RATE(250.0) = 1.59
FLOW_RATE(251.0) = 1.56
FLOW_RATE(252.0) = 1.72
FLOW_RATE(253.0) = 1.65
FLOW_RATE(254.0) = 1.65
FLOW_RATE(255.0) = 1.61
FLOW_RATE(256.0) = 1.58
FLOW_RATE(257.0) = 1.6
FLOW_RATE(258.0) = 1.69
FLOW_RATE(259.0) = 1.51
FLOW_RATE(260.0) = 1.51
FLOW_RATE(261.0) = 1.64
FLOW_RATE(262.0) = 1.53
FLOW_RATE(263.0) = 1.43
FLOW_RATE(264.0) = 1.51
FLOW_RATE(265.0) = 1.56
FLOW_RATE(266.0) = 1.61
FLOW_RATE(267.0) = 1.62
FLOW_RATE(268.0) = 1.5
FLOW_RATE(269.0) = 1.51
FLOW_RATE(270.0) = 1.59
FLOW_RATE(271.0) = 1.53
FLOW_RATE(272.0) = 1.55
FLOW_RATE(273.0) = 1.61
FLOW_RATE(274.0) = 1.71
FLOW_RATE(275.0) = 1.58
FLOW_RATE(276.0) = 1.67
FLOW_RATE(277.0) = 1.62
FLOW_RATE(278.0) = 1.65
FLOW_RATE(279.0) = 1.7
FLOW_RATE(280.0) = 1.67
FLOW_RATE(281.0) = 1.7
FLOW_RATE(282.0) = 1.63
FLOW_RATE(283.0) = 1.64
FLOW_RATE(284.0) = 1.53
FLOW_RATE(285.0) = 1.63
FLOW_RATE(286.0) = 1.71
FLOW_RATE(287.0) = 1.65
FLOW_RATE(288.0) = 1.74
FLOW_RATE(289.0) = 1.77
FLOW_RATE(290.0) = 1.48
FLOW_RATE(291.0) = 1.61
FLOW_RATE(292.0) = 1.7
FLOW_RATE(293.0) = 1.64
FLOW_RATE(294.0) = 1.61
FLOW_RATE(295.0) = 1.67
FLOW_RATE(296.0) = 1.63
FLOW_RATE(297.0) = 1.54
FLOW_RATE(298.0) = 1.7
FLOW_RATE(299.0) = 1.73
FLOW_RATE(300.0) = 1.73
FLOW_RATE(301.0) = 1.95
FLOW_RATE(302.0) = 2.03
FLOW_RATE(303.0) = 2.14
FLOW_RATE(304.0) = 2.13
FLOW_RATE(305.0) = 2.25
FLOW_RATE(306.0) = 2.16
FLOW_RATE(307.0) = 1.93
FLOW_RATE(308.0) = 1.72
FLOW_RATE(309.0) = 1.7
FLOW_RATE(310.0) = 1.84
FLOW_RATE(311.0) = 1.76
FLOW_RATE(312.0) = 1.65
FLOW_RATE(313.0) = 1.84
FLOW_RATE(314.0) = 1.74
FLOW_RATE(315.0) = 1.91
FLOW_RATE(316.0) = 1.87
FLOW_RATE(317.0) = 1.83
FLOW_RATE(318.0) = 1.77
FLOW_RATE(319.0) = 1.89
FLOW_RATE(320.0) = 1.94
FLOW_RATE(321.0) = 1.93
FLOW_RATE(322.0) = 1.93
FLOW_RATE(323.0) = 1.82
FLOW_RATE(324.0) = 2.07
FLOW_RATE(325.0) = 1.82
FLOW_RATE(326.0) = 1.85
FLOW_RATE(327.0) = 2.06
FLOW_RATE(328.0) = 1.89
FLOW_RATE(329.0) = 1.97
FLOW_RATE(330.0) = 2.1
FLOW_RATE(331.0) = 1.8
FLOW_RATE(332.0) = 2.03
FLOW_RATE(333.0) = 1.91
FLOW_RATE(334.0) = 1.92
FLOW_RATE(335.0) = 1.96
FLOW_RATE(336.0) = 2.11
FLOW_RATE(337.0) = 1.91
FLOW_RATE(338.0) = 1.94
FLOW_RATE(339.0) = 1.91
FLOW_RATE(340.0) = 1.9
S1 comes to 0.11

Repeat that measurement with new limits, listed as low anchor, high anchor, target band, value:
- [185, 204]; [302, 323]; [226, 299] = 0.10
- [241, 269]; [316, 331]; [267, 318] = 0.03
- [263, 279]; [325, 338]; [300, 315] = -0.06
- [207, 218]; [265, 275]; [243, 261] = -0.01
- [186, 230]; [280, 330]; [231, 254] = 0.05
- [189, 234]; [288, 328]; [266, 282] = 0.09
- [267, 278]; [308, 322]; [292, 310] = -0.05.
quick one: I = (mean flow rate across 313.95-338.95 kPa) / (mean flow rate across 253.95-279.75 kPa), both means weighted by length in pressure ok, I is 1.2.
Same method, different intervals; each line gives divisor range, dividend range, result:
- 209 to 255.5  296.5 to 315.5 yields 1.14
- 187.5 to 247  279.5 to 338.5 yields 1.13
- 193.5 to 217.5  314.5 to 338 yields 1.20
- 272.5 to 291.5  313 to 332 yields 1.15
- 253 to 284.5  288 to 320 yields 1.13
